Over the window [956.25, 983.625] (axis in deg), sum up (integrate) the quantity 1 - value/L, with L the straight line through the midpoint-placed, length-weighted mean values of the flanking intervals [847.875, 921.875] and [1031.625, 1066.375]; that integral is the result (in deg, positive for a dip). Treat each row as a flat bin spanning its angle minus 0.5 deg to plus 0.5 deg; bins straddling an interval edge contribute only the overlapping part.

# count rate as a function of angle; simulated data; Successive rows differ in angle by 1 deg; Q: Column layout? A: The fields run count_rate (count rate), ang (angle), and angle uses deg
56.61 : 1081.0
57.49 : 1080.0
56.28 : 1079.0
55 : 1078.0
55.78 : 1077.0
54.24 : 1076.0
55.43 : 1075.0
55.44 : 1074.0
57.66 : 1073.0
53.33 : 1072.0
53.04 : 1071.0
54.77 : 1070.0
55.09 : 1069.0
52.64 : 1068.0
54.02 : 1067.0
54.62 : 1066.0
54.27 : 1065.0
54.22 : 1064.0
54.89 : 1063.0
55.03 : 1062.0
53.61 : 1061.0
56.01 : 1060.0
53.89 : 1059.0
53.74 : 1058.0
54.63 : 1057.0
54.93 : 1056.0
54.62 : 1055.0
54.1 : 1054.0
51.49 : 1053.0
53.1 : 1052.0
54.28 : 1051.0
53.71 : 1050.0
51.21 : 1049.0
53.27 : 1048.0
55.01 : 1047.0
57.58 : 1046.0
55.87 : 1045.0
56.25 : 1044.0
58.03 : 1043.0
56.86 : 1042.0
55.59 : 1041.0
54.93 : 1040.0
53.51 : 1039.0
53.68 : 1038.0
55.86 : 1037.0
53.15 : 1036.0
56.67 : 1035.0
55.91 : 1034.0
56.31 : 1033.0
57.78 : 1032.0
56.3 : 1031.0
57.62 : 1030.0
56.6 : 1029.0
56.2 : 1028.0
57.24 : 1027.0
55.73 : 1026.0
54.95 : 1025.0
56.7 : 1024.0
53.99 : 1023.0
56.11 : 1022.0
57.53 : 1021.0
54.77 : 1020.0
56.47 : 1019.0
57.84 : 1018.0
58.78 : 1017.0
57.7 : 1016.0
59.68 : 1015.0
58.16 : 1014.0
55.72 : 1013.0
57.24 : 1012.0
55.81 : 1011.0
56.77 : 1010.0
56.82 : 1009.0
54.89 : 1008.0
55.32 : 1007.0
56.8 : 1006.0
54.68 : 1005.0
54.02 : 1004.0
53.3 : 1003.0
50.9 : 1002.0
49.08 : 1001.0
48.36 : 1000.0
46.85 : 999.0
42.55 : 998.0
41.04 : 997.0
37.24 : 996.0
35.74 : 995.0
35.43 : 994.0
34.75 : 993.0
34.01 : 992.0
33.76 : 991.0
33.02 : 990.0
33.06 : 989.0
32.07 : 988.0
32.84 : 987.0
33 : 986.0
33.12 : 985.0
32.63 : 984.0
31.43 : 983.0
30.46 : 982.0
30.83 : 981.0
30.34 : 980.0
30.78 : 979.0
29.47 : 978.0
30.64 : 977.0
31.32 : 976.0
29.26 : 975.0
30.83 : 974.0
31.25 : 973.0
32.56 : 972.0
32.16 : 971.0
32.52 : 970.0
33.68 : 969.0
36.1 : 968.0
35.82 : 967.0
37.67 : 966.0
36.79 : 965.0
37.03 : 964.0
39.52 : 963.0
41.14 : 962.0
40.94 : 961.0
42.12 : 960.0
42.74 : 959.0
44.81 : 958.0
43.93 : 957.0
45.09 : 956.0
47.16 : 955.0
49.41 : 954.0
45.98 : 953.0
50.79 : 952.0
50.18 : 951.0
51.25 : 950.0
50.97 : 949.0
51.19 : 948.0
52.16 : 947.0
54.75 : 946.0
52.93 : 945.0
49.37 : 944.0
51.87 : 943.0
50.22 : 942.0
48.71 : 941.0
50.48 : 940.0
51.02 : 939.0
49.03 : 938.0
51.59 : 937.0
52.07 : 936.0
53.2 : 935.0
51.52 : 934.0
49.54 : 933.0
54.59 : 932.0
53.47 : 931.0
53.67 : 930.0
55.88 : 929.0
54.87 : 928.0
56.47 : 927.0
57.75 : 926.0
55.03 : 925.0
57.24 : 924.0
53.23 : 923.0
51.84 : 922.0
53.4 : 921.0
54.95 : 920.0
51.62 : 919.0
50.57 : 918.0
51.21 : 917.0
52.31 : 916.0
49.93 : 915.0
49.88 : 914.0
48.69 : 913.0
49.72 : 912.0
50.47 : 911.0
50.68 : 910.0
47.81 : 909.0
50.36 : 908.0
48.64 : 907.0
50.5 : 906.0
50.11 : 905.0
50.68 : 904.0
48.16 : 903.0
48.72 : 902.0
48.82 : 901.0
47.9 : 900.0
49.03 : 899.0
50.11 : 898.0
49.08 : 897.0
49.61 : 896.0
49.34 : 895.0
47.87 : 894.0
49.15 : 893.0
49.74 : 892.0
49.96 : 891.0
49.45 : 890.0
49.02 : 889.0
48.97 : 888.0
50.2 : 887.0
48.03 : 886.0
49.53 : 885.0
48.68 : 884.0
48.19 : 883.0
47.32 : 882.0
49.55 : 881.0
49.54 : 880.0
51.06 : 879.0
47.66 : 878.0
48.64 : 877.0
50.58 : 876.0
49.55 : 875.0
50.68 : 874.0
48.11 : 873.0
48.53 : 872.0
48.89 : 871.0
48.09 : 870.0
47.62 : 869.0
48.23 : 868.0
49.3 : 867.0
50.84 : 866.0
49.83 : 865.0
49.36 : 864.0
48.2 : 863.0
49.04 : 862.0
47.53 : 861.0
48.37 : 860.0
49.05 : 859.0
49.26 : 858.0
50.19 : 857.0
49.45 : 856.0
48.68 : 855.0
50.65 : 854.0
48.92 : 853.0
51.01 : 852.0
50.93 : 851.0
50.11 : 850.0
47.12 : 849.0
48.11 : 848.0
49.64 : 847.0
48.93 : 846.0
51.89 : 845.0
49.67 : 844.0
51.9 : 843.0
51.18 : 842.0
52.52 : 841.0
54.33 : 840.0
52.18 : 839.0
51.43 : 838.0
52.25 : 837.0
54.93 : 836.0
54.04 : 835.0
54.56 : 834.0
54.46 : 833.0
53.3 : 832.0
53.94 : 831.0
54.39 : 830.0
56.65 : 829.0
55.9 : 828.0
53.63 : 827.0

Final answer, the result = 9.0 deg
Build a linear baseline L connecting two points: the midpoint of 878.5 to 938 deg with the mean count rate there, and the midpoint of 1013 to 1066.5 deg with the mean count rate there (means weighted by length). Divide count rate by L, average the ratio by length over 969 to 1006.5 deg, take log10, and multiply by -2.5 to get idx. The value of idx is 0.40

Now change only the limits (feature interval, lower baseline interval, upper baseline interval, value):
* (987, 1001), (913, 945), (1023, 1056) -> 0.39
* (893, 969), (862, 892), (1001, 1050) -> 0.05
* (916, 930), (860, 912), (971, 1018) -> -0.16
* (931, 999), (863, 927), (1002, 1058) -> 0.28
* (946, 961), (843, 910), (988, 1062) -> 0.07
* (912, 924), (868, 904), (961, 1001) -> -0.17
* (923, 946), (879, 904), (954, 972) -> -0.22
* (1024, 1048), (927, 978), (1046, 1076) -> -0.08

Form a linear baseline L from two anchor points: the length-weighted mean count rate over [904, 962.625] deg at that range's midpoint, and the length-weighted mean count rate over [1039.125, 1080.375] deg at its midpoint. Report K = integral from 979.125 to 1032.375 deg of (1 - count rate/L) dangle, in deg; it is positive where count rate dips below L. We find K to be 5.40 deg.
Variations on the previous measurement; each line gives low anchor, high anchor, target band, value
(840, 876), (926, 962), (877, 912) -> 0.39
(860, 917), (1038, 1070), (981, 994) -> 4.85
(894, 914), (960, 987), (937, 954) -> -4.56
